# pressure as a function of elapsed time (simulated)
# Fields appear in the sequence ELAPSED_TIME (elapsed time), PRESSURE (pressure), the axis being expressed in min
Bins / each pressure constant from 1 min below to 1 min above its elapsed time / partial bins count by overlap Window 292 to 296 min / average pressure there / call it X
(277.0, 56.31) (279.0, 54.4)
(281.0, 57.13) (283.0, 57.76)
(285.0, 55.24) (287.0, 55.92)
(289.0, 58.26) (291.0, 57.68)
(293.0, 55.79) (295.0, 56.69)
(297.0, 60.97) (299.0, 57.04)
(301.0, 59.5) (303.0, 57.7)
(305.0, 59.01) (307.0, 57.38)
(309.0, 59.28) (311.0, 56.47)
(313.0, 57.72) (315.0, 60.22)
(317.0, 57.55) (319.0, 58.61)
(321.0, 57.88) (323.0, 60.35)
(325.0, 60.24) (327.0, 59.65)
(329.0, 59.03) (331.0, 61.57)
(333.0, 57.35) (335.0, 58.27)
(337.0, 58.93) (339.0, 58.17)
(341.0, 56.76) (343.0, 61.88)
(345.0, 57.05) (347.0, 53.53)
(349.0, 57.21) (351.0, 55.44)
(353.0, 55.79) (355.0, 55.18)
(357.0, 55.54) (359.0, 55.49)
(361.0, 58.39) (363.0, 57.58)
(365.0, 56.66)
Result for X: 56.2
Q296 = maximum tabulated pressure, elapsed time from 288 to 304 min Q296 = 60.97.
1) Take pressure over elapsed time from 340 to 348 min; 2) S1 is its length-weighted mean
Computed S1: 57.3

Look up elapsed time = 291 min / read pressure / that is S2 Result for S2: 57.68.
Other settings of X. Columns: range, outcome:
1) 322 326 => 60.3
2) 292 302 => 58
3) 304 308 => 58.2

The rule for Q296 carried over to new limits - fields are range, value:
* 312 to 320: 60.22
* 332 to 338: 58.93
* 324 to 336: 61.57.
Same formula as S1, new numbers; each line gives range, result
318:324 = 58.9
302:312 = 58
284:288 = 55.6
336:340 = 58.5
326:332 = 60.1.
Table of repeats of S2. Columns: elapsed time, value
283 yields 57.76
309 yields 59.28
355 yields 55.18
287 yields 55.92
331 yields 61.57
